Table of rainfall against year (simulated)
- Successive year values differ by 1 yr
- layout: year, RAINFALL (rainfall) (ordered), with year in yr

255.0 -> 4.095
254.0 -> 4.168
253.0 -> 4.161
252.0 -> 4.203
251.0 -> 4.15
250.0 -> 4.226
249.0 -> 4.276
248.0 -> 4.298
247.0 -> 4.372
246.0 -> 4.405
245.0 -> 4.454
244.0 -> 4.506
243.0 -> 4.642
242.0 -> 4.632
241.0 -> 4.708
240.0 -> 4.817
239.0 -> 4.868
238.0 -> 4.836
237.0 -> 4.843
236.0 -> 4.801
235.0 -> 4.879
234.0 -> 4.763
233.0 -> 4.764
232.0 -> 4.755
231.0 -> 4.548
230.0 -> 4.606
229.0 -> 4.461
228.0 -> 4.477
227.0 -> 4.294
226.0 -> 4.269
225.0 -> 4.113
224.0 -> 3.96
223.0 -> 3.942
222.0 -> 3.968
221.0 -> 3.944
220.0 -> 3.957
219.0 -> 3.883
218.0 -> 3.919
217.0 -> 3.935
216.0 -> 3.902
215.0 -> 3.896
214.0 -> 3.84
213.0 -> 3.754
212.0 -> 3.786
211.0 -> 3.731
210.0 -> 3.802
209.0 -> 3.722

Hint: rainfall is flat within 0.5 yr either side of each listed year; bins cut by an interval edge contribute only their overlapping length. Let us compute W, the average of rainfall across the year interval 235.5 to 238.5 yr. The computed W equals 4.83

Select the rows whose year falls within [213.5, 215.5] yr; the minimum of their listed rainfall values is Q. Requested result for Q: 3.84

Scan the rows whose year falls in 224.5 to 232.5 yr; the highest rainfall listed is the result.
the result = 4.755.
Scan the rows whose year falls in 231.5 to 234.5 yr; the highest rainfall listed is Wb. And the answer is 4.764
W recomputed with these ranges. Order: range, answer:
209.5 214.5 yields 3.78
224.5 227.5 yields 4.23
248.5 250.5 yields 4.25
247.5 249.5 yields 4.29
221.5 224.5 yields 3.96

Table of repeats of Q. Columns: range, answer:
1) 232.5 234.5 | 4.763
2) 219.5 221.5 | 3.944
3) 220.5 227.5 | 3.942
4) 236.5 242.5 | 4.632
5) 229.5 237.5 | 4.548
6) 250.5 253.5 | 4.15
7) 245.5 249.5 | 4.276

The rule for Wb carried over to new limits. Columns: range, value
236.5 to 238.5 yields 4.843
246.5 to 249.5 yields 4.372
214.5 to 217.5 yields 3.935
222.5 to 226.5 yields 4.269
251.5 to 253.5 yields 4.203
